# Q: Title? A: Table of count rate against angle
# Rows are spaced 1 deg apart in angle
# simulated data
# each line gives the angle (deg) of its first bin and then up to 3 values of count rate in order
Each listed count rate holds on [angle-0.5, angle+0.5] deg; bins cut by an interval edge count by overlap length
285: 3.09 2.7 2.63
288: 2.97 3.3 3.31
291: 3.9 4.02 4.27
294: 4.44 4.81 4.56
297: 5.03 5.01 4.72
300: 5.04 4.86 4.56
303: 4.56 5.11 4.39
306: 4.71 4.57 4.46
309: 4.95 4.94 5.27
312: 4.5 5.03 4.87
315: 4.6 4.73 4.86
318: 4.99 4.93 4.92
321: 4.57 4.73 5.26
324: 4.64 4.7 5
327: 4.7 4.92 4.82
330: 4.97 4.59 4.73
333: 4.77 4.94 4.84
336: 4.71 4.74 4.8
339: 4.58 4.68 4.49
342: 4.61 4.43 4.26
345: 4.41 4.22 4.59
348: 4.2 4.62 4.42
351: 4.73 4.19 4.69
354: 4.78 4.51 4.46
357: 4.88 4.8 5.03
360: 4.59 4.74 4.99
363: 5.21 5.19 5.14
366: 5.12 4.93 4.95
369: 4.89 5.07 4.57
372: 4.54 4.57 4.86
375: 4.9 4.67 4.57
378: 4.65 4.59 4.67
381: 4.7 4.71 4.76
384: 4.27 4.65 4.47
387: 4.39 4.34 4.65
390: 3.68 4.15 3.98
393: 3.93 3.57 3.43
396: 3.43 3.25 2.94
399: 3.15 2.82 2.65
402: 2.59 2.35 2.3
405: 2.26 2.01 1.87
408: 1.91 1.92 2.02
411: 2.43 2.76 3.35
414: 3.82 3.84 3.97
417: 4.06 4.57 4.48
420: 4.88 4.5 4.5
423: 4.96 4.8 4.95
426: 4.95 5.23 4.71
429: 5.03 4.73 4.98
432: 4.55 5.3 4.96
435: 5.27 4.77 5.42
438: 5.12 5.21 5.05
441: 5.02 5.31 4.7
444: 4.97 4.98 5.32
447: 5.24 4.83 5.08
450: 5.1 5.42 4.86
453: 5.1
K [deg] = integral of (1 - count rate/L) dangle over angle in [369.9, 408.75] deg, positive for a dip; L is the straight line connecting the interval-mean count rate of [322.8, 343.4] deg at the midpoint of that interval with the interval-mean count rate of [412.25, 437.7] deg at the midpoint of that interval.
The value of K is 7.4 deg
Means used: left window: 4.75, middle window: 3.79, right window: 4.65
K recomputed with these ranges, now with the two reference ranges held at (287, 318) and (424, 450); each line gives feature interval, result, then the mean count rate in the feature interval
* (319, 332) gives -0.60 deg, 4.82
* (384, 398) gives 2.55 deg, 3.97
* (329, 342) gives -0.25 deg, 4.74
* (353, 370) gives -0.52 deg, 4.89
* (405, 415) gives 4.90 deg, 2.51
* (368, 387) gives 0.51 deg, 4.67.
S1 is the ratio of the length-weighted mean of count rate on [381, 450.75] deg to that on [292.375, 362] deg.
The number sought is 0.9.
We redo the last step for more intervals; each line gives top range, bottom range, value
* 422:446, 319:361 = 1.07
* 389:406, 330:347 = 0.68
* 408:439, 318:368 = 0.92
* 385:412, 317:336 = 0.65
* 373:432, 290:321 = 0.83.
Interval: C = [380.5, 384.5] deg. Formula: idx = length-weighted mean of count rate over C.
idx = 4.61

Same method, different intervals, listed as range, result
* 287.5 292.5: 3.5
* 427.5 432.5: 4.8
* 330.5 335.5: 4.77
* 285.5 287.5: 2.67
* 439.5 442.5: 5.13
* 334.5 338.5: 4.77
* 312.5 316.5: 4.81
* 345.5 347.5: 4.4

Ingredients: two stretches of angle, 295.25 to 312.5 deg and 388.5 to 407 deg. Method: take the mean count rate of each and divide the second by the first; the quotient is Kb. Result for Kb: 0.7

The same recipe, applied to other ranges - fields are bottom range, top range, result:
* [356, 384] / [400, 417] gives 0.56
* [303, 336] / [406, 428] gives 0.79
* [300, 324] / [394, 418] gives 0.60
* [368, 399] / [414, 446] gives 1.12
